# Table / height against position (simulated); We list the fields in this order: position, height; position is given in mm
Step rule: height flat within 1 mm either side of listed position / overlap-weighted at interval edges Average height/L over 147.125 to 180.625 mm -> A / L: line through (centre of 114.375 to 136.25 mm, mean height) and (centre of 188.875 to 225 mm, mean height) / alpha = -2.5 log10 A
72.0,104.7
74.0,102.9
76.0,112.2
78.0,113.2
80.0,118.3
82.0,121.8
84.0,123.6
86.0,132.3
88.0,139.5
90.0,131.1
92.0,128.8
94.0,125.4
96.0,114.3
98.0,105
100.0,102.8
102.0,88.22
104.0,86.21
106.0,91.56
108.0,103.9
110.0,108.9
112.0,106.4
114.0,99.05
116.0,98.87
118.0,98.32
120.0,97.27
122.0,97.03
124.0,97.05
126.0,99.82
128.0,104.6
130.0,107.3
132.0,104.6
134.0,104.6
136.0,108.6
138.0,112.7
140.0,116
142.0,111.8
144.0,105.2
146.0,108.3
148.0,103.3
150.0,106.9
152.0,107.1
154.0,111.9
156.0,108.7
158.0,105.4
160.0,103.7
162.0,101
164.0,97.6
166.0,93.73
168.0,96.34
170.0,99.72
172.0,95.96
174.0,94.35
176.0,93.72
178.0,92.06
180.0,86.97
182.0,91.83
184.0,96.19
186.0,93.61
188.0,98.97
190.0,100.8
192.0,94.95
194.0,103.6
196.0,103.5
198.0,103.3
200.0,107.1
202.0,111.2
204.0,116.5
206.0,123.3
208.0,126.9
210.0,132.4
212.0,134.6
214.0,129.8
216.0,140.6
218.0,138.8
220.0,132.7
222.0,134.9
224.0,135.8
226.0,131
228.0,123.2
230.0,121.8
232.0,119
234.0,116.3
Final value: 0.11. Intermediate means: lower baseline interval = 101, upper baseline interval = 121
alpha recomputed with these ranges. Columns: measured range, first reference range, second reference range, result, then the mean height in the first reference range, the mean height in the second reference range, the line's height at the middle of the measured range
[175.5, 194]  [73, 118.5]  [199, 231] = 0.29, 111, 128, 123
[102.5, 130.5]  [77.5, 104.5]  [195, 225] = 0.19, 117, 125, 119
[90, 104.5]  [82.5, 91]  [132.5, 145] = 0.16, 131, 110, 127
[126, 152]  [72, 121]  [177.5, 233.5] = 0.05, 110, 115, 112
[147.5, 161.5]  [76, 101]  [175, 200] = -0.02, 121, 97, 105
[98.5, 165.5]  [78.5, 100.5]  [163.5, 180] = 0.05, 122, 94.9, 108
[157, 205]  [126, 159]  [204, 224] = 0.21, 108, 132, 121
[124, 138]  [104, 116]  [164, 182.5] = -0.07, 100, 94.1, 98.3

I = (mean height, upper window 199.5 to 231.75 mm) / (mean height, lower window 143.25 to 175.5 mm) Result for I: 1.25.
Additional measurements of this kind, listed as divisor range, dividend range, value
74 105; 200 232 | 1.11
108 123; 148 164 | 1.05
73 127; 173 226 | 1.03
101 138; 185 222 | 1.16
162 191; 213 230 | 1.39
